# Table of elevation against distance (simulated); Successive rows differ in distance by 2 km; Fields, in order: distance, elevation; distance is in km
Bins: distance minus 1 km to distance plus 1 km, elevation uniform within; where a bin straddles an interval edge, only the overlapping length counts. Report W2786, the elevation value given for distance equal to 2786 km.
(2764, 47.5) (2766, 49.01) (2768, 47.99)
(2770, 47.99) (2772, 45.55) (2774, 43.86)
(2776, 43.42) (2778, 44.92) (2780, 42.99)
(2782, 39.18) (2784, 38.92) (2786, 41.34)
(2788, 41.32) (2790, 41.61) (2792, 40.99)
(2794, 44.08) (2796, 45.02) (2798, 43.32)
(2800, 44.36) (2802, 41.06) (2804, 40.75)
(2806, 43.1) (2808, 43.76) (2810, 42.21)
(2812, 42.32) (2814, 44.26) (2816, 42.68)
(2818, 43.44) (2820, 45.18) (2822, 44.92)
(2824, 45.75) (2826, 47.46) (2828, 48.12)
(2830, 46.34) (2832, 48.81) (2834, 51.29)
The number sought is 41.34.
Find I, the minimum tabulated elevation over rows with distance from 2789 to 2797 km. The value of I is 40.99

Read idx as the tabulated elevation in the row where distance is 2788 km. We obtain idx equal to 41.32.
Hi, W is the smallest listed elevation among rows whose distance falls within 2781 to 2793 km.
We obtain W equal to 38.92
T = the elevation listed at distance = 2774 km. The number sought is 43.86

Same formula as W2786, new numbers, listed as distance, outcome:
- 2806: 43.1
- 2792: 40.99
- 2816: 42.68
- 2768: 47.99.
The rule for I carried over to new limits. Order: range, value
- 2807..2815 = 42.21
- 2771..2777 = 43.42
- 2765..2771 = 47.99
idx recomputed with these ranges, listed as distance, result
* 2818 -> 43.44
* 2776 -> 43.42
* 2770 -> 47.99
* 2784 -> 38.92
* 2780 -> 42.99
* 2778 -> 44.92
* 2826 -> 47.46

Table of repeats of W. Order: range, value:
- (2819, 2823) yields 44.92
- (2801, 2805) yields 40.75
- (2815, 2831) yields 42.68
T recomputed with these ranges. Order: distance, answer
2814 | 44.26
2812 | 42.32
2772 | 45.55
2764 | 47.5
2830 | 46.34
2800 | 44.36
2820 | 45.18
